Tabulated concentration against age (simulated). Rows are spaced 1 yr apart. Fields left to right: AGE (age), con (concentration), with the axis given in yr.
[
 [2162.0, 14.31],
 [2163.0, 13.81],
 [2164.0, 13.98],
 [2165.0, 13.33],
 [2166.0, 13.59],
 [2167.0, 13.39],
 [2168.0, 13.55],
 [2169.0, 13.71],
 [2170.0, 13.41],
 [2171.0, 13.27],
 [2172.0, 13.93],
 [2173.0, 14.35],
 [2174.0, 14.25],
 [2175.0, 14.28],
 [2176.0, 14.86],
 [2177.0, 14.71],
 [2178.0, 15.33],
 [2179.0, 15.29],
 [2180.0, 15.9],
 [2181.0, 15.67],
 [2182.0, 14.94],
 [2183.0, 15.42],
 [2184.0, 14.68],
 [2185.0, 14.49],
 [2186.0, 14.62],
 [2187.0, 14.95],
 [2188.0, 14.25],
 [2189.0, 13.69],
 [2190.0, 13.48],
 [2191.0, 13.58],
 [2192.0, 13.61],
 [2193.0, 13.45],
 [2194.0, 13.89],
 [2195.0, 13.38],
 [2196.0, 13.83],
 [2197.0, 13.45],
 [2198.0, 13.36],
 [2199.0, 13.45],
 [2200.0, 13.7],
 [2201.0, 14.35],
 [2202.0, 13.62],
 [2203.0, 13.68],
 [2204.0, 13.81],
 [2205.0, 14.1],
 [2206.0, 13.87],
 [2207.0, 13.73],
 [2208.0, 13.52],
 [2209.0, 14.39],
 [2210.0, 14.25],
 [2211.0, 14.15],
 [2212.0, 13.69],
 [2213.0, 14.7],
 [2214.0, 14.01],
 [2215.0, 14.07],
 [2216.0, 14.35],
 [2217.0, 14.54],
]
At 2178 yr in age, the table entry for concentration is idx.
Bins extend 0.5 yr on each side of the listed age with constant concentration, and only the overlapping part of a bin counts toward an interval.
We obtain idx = 15.33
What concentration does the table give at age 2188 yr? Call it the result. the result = 14.25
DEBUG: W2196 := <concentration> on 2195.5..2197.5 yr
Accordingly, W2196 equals 13.6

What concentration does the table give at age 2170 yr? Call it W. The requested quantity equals 13.41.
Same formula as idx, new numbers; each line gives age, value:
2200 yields 13.7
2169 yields 13.71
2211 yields 14.15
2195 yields 13.38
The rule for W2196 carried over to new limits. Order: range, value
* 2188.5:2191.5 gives 13.6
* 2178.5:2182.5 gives 15.4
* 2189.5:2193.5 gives 13.5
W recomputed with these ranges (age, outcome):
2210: 14.25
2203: 13.68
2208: 13.52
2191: 13.58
